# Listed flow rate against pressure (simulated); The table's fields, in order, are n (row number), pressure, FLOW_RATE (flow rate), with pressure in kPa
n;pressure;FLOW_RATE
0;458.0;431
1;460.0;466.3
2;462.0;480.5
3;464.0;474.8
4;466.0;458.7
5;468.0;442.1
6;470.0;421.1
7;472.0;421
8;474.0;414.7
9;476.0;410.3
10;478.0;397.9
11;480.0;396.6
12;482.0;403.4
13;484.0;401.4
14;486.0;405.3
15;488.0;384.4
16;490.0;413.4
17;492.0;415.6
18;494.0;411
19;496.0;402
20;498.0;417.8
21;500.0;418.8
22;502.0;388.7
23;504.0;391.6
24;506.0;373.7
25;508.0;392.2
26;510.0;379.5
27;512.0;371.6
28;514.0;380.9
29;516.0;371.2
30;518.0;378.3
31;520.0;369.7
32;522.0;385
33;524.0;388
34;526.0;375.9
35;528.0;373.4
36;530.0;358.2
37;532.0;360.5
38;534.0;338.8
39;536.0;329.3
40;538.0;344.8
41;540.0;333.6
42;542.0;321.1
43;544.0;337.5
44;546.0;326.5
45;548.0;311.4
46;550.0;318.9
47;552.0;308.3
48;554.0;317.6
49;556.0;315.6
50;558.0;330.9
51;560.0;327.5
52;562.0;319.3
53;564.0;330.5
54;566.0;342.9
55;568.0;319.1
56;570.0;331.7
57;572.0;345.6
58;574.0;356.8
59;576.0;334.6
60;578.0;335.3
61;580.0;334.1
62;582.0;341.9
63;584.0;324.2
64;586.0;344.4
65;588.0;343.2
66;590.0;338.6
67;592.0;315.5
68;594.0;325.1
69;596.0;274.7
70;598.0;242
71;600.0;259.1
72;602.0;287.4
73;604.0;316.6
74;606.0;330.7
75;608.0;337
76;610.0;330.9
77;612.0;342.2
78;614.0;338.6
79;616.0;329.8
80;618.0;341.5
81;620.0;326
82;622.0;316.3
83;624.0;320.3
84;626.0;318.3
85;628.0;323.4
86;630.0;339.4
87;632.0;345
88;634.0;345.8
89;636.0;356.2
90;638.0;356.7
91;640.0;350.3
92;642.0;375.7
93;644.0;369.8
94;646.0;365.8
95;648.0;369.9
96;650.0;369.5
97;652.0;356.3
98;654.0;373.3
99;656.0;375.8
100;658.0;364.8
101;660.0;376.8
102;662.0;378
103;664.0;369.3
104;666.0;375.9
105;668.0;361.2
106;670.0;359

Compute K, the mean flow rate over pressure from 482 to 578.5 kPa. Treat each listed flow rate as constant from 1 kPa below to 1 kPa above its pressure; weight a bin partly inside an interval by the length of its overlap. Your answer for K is 361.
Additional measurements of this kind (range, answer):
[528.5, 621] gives 327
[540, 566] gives 323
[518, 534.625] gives 370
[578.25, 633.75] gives 322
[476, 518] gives 396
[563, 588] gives 337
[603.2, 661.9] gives 348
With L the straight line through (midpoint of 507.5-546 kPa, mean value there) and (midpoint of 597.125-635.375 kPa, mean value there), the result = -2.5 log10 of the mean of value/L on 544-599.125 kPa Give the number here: 0.05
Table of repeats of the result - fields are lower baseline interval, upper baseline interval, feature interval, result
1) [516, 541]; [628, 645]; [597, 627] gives 0.13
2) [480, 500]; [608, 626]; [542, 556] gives 0.16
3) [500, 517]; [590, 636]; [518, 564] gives 0.07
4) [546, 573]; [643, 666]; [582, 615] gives 0.09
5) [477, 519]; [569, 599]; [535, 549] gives 0.10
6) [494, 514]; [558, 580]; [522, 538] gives 0.03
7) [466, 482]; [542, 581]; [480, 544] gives 0.00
